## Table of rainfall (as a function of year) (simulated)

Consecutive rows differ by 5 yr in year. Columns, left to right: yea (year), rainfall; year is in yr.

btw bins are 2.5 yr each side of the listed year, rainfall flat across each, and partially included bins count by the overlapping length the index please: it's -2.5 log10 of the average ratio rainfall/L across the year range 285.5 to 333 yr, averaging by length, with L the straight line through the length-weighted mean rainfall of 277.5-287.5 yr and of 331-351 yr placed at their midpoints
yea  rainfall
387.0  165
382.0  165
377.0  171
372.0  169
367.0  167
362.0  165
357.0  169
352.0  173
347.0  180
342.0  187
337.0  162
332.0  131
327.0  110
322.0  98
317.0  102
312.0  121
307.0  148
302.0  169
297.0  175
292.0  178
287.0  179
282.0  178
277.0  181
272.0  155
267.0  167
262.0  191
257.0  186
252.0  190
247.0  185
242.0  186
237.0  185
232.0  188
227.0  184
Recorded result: 0.234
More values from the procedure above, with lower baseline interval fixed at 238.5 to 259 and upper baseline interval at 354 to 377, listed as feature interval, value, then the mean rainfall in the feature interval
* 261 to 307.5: 0.05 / 173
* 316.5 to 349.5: 0.22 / 141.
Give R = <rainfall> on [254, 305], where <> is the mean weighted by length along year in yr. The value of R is 176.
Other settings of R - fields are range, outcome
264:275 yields 163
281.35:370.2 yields 155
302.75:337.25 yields 124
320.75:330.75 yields 108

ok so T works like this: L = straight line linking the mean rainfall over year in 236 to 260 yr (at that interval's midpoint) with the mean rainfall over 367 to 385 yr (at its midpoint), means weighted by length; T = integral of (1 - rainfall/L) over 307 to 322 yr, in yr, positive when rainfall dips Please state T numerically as 5.23 yr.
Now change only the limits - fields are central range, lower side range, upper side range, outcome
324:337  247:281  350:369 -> 3.33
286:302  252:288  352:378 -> -0.06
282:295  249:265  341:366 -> 0.37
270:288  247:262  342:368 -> 1.07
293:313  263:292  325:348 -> 0.90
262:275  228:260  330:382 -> 1.07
